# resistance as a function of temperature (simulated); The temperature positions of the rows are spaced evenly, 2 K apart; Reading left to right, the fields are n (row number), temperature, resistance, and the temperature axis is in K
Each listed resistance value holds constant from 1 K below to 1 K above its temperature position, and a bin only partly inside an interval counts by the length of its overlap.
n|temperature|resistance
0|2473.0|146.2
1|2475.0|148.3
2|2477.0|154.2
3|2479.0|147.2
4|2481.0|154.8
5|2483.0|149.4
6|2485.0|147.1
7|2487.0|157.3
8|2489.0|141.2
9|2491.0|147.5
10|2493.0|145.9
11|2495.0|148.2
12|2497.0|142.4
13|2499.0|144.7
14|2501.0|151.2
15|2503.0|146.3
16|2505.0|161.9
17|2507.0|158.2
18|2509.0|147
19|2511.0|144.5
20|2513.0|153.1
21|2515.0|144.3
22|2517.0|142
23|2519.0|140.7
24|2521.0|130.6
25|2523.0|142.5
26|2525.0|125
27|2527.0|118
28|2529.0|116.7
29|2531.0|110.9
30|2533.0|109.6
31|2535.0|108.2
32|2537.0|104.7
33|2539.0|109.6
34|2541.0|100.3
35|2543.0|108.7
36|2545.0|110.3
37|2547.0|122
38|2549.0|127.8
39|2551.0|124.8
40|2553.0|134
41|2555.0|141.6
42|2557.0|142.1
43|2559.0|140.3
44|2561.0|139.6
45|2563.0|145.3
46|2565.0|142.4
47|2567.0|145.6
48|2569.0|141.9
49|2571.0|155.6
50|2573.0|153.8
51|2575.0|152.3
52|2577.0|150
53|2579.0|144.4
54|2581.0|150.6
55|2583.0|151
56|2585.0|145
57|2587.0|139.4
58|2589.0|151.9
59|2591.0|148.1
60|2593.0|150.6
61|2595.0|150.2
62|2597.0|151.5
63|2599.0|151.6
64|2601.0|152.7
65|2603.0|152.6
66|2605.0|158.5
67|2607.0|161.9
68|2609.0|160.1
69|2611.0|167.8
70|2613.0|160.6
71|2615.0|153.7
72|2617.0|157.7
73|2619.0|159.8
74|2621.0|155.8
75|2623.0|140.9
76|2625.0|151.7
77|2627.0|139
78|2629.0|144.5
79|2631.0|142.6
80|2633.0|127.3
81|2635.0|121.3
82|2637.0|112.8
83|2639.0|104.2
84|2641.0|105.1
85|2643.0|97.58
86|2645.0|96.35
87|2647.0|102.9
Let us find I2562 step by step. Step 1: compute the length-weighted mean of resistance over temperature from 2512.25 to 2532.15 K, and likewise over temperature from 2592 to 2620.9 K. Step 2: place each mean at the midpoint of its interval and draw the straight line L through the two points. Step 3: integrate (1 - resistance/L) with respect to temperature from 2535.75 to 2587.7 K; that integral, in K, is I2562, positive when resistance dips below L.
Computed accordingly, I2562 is 3.0 K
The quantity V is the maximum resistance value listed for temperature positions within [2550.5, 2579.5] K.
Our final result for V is 155.6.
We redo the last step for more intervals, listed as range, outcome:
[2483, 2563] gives 161.9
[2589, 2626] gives 167.8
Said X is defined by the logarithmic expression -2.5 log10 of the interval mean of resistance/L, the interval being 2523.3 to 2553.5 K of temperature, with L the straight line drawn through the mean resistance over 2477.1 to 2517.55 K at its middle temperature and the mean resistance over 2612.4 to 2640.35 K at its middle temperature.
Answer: 0.25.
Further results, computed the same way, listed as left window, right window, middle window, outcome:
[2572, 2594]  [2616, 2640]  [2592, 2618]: -0.09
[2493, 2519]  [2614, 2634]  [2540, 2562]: 0.17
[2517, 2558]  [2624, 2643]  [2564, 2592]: -0.20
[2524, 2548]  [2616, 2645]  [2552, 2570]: -0.20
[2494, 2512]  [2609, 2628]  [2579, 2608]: 0.02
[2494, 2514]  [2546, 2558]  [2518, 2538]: 0.17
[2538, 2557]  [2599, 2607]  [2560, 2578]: -0.10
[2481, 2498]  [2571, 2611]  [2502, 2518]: -0.01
